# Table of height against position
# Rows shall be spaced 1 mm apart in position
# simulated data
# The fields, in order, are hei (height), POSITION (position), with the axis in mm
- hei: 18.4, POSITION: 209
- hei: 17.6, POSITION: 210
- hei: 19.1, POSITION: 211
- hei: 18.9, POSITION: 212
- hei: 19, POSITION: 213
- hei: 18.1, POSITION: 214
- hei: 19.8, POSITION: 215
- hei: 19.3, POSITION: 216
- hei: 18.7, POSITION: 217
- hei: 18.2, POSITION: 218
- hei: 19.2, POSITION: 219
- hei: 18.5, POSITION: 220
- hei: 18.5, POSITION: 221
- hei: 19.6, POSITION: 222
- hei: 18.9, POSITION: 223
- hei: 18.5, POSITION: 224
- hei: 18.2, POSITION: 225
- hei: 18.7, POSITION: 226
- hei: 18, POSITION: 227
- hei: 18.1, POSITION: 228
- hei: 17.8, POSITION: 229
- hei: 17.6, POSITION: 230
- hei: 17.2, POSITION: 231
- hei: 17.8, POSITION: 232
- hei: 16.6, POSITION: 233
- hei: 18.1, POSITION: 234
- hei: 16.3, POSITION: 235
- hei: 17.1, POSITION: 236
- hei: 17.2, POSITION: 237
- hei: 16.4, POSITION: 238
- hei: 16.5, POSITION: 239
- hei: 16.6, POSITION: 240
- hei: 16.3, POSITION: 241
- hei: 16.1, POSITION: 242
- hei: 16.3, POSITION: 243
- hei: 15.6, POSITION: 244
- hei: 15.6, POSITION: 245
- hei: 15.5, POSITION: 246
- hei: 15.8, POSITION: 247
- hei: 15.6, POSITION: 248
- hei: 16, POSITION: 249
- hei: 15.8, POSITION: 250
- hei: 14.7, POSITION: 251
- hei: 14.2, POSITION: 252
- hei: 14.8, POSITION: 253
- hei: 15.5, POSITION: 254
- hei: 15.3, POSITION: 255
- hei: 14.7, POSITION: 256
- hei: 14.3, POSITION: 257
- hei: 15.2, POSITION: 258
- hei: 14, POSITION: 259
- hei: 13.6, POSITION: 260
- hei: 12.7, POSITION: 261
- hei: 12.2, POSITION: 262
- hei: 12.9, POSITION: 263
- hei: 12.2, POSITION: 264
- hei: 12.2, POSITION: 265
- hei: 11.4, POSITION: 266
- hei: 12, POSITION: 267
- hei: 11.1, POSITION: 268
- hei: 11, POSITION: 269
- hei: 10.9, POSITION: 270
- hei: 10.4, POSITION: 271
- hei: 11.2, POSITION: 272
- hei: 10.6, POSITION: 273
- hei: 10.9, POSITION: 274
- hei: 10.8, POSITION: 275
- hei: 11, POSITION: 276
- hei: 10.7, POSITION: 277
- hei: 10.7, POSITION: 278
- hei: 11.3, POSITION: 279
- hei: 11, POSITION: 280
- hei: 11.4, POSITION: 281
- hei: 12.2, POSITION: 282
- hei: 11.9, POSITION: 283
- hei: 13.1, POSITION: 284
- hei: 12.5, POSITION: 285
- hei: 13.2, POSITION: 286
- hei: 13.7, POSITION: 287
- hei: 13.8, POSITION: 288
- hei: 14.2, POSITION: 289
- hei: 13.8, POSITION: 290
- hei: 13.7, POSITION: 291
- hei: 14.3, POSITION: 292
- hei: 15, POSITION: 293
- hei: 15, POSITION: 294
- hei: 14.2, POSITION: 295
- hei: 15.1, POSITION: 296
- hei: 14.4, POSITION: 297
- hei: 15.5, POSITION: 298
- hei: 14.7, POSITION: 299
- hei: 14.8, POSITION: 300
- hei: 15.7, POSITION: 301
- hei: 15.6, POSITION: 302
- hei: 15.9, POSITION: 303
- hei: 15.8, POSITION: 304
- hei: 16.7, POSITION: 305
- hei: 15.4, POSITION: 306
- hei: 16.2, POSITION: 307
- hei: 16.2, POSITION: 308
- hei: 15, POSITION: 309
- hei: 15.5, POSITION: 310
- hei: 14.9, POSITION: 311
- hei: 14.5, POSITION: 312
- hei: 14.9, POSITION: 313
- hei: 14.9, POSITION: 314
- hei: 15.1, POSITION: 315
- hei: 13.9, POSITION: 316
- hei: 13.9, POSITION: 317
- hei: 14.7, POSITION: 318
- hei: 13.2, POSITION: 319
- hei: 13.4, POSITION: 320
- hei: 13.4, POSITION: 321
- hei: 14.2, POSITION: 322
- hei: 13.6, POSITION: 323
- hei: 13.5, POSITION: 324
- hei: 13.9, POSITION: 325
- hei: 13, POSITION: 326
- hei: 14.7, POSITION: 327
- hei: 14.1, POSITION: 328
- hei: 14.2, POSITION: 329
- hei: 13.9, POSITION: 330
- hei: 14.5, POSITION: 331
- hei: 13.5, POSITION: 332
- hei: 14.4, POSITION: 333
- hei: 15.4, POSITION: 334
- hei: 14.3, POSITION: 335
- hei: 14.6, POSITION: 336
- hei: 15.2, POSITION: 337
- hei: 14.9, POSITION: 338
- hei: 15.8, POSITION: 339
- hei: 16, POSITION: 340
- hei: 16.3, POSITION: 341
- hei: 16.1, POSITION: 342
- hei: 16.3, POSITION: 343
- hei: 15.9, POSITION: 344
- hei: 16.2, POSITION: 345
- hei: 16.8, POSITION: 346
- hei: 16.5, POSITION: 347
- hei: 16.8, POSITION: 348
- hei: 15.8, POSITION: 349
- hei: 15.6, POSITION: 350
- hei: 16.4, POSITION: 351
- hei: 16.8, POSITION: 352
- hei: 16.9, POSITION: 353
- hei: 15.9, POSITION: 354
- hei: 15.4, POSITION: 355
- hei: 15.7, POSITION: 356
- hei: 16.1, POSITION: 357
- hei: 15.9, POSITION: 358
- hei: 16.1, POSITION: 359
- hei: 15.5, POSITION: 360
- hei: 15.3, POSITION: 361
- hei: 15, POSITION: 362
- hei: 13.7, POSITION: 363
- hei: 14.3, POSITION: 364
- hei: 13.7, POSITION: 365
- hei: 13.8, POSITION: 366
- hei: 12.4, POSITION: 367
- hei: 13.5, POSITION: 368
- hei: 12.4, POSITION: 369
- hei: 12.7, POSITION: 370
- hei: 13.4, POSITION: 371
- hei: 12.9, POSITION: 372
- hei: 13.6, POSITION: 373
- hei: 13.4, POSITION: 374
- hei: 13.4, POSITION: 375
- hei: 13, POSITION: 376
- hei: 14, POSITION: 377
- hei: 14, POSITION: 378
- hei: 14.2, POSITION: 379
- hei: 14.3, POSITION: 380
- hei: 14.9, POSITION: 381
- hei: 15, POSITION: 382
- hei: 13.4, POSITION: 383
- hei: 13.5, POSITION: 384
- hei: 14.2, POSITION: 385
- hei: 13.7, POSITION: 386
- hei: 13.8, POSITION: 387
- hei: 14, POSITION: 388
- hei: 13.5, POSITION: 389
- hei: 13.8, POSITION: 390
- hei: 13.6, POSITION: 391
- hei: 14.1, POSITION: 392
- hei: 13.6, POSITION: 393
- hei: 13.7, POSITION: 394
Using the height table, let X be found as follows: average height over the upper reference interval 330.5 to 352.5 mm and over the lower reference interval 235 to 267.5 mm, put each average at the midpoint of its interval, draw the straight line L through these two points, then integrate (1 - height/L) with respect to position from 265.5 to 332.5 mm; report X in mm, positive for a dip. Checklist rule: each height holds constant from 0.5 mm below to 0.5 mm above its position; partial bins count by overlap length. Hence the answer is 7.5 mm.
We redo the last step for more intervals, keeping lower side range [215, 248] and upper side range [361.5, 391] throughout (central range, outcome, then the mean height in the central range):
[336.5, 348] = -1.1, 16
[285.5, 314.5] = 1.4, 14.9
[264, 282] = 5.7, 11.2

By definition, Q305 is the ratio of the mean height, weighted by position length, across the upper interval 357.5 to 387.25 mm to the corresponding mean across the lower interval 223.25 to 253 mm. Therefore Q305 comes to 0.84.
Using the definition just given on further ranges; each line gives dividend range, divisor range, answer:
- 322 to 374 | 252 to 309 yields 1.11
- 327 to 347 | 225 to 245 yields 0.89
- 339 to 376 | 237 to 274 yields 1.07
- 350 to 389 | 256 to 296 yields 1.15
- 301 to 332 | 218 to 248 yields 0.84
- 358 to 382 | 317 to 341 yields 0.98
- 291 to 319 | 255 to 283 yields 1.25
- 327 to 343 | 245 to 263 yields 1.02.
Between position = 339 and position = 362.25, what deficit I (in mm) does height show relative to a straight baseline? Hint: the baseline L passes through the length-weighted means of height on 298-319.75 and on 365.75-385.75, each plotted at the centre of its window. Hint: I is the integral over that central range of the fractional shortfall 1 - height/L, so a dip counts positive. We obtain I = -3.1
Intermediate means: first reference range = 15.1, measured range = 16.1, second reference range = 13.6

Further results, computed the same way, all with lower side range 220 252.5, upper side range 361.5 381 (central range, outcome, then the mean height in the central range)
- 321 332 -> 0.6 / 13.9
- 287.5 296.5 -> 0.7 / 14.3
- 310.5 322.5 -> 0.6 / 14.2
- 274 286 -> 3.3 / 11.6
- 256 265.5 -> 1.7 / 13.3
